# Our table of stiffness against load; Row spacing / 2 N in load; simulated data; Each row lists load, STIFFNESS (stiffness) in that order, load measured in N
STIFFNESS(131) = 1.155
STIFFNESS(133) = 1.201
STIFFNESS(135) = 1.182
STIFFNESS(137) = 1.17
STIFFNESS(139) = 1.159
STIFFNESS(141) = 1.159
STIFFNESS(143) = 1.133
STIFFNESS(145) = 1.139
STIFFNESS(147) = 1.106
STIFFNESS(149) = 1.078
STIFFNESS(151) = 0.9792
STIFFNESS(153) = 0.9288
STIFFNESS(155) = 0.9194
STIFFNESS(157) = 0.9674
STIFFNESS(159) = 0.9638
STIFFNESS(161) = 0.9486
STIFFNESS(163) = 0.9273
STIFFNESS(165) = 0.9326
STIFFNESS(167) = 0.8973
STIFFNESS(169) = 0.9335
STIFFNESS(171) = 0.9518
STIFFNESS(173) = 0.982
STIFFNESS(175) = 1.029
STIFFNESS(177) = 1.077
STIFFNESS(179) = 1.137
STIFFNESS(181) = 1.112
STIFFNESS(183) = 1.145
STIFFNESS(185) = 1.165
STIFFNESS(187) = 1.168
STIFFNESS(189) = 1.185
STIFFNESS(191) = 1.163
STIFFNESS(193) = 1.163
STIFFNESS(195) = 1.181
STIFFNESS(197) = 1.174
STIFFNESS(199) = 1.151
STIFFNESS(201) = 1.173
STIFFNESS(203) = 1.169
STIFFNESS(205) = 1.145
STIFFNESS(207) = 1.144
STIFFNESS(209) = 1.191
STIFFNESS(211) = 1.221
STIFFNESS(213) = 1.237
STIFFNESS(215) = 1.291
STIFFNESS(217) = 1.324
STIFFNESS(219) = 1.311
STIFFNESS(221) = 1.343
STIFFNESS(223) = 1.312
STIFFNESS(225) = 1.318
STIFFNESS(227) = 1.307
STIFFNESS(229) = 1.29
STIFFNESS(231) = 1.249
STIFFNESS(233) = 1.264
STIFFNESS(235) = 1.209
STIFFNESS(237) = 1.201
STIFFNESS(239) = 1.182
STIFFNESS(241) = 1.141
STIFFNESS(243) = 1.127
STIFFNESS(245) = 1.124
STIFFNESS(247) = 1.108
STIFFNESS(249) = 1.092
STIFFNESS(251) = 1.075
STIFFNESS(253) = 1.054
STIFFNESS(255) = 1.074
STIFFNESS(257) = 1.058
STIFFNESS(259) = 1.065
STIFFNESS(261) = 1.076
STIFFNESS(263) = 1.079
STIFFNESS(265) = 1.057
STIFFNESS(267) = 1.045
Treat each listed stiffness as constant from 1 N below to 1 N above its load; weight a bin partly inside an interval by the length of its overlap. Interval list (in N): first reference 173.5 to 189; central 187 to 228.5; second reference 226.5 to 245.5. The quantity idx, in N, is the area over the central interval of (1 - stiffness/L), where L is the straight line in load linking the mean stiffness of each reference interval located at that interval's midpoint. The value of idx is -2.19 N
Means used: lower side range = 1.12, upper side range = 1.21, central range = 1.22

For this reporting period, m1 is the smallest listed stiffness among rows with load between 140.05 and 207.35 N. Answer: 0.8973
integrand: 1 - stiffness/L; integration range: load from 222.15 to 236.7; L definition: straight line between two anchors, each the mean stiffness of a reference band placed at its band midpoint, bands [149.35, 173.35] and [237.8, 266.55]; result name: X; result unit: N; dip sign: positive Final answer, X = -3.00 N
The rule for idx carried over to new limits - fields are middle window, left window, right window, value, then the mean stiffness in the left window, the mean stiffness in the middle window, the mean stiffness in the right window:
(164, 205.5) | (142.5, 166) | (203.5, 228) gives 1.25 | 0.999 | 1.1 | 1.26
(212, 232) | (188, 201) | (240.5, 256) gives -2.92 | 1.17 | 1.3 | 1.1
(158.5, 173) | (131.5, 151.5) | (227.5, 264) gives 2.52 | 1.14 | 0.939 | 1.14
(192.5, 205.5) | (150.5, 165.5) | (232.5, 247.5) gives -1.35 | 0.945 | 1.17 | 1.17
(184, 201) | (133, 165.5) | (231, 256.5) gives -1.21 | 1.05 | 1.17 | 1.14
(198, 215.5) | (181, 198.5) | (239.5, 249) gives -0.56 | 1.16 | 1.19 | 1.12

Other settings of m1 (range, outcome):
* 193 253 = 1.054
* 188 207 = 1.144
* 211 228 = 1.221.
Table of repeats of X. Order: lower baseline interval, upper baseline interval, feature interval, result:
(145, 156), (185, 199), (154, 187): 2.45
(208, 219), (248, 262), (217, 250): -1.63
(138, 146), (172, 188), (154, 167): 2.14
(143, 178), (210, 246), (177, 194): -1.02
